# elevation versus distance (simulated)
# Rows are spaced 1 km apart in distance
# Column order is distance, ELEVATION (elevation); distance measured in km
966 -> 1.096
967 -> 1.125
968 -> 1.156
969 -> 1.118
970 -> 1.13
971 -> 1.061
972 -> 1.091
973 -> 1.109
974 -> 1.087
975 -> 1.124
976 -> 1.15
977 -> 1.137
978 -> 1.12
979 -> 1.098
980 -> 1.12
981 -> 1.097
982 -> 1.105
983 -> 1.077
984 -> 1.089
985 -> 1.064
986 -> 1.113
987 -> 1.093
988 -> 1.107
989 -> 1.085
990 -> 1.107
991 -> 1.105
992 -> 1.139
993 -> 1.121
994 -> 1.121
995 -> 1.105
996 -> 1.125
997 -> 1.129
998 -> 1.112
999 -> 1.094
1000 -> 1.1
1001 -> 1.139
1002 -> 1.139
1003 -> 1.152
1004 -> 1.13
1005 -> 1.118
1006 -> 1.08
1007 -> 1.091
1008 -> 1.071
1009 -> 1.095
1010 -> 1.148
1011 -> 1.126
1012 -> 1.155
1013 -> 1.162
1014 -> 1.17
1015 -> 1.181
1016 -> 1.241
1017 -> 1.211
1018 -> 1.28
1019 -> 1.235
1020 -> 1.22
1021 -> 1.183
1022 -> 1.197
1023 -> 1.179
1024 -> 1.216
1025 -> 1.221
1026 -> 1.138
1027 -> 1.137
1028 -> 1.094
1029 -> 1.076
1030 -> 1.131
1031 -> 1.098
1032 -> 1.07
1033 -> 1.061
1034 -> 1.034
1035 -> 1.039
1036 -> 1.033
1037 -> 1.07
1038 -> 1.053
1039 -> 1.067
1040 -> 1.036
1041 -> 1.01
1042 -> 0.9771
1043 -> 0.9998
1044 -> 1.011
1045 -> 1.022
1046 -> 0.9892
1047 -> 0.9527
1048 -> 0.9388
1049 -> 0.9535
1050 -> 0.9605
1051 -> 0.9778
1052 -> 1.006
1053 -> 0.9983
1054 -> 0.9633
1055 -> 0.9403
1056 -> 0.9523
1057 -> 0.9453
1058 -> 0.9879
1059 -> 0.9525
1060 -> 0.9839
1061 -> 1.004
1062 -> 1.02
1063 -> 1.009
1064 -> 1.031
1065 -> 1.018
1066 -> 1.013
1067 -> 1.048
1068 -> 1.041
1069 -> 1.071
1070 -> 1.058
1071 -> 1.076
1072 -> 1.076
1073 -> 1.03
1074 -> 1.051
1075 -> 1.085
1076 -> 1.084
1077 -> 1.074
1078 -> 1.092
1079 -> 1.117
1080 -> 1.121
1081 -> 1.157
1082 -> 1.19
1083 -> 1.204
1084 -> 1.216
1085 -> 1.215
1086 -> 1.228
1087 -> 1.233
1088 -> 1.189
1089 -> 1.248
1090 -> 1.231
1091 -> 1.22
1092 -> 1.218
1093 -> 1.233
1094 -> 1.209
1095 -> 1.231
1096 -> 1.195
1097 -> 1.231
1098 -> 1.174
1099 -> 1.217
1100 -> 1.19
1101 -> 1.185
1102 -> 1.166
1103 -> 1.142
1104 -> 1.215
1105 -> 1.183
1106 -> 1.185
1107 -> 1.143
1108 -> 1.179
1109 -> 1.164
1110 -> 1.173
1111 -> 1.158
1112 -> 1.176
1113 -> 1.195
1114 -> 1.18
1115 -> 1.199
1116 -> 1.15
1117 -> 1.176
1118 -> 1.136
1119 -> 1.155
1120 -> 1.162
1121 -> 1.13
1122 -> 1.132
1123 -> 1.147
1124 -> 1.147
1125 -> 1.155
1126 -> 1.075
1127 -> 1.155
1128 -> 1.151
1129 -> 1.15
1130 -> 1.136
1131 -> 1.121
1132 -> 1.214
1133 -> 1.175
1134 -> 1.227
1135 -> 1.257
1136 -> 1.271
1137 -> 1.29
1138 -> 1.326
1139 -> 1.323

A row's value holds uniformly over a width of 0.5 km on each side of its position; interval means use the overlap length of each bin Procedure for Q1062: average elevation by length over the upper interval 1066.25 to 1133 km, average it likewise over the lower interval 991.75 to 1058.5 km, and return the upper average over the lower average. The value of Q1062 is 1.06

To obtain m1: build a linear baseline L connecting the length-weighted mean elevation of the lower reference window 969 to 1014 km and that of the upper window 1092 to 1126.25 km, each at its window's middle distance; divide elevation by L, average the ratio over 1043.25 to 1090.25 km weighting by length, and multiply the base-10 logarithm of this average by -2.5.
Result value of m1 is 0.09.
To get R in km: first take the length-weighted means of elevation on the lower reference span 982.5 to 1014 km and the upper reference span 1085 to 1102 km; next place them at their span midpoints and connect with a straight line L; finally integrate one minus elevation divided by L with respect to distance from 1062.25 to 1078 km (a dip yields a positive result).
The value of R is 1.8 km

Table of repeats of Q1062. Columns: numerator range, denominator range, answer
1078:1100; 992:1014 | 1.07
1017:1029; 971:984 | 1.07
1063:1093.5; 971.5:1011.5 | 1.01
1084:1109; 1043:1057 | 1.23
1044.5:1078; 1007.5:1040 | 0.89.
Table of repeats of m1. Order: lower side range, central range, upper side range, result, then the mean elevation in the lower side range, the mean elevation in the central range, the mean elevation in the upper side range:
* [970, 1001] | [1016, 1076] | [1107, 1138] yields 0.08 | 1.11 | 1.06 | 1.17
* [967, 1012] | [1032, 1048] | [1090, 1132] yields 0.12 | 1.11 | 1.02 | 1.17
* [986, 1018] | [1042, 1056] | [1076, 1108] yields 0.19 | 1.13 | 0.977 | 1.19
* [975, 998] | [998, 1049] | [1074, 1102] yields 0.03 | 1.11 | 1.11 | 1.18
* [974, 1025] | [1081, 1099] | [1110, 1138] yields -0.05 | 1.14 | 1.21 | 1.17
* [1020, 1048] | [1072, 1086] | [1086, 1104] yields 0.04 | 1.08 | 1.13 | 1.21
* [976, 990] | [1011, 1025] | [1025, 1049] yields -0.13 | 1.1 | 1.2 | 1.05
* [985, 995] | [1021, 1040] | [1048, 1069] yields -0.07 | 1.11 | 1.11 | 0.991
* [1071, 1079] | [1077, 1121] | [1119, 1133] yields -0.07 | 1.07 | 1.18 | 1.15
